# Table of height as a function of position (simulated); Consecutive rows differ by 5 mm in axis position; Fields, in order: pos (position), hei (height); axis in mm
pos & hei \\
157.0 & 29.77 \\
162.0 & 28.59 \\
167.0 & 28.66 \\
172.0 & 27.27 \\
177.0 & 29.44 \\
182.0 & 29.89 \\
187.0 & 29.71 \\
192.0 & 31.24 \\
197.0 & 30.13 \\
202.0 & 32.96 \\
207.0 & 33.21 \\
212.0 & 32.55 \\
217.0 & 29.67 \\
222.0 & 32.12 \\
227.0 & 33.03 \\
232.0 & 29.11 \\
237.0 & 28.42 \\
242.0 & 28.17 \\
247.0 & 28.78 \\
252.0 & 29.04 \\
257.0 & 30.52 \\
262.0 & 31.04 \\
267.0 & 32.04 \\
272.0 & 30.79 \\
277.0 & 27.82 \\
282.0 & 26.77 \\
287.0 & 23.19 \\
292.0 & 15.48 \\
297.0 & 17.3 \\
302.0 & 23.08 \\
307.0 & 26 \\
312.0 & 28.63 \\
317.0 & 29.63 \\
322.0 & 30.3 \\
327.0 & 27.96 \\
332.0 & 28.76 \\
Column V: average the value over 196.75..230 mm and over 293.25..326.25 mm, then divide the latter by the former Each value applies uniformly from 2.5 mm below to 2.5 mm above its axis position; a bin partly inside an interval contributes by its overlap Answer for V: 0.8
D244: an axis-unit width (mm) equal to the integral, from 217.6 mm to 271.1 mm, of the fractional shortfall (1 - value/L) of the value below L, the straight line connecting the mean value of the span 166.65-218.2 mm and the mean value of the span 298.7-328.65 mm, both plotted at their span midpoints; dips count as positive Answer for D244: -2.0 mm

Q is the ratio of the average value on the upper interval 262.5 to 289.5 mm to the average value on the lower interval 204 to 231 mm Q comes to 0.9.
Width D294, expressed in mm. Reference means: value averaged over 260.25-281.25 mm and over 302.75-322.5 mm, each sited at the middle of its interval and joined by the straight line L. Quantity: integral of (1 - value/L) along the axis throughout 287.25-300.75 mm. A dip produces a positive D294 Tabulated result 5.0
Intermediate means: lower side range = 30.1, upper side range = 28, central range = 18.1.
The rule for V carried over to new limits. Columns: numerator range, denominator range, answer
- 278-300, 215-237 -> 0.69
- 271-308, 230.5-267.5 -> 0.79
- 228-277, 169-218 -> 0.97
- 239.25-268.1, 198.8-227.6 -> 0.93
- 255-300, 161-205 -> 0.87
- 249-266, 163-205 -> 1.01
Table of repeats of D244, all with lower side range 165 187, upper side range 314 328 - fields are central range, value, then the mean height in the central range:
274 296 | 4.67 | 23.1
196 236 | -3.41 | 31.5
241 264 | -0.30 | 29.6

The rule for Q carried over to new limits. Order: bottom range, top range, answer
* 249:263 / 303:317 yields 0.91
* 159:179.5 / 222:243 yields 1.05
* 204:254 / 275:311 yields 0.75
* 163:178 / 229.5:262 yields 1.03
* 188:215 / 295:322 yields 0.80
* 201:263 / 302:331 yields 0.92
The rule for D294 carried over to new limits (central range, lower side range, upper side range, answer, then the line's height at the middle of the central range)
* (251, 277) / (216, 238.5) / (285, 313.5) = -4.3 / 26.2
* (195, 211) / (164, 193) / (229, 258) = -1.7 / 29.2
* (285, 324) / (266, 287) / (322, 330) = 6.1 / 28.6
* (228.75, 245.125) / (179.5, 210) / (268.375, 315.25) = -0.2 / 28.3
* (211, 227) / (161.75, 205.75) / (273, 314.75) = -2.1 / 28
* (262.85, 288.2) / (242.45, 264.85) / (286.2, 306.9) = -3.7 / 24.9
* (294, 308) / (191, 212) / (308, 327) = 3.8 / 29.5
